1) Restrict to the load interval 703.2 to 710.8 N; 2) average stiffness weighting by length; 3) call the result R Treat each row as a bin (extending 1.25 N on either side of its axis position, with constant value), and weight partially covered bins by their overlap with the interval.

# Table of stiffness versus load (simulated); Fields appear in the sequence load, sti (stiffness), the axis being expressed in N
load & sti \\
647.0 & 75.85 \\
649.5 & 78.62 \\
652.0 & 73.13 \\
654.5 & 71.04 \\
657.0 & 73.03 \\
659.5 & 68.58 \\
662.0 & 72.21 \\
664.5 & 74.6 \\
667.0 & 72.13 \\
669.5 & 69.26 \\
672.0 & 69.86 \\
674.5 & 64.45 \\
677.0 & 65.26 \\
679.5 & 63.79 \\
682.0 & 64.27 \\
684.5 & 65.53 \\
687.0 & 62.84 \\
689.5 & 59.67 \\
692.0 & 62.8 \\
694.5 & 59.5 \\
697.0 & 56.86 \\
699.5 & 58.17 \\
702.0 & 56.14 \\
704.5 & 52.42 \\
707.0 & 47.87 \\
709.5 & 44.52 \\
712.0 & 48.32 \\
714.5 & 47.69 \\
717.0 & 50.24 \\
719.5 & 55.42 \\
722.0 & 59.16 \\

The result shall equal 48.3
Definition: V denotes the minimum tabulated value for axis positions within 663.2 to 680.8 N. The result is 63.79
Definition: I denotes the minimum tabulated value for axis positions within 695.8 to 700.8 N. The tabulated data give 56.86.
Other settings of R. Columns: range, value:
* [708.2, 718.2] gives 47.7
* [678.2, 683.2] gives 64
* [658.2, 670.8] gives 71.4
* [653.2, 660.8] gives 70.9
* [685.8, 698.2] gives 60.3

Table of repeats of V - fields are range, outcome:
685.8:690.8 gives 59.67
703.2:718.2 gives 44.52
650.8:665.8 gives 68.58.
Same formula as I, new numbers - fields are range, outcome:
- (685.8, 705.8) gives 52.42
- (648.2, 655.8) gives 71.04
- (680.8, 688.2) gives 62.84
